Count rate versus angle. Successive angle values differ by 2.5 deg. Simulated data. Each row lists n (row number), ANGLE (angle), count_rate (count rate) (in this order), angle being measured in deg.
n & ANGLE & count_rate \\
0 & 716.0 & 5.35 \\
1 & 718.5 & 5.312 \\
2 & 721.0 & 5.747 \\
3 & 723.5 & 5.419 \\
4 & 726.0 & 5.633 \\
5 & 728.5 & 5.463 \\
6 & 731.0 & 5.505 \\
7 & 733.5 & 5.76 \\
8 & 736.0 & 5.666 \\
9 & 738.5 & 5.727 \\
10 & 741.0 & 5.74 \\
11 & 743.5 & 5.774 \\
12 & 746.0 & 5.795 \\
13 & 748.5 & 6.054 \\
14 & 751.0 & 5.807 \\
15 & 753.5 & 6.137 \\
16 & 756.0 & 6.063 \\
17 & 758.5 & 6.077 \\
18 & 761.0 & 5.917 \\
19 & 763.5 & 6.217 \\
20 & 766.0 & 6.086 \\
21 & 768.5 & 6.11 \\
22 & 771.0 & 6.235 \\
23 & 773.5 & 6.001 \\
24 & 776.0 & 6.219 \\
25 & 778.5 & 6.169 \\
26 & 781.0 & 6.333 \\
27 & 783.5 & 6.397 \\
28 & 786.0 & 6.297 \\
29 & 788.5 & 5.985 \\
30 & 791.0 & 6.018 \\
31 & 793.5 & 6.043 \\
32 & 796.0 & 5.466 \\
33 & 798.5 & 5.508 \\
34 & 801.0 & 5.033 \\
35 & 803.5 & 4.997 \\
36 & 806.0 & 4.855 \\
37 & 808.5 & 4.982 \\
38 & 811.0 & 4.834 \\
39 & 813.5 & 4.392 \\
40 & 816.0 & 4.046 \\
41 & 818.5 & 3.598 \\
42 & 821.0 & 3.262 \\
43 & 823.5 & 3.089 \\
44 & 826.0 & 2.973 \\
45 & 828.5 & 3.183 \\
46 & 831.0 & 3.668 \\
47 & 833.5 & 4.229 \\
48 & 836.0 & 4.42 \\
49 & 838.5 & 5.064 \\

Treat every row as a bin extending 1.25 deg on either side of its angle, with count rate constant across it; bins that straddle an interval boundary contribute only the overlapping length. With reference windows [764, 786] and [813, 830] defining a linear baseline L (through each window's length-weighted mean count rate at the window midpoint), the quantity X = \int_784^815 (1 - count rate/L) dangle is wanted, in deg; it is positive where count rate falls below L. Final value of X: -4.0 deg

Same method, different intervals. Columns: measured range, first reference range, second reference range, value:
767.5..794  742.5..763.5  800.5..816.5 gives -4.01 deg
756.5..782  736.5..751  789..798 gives -1.38 deg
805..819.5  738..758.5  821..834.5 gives -2.09 deg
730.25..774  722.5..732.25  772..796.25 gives -1.17 deg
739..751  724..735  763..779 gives -0.08 deg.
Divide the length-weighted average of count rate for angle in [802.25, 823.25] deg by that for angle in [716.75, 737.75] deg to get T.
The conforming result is 0.8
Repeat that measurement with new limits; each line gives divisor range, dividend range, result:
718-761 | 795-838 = 0.74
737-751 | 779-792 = 1.07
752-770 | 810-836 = 0.62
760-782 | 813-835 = 0.58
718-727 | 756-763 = 1.09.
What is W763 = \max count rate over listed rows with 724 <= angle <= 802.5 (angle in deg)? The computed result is 6.397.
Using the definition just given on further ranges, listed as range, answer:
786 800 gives 6.297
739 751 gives 6.054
